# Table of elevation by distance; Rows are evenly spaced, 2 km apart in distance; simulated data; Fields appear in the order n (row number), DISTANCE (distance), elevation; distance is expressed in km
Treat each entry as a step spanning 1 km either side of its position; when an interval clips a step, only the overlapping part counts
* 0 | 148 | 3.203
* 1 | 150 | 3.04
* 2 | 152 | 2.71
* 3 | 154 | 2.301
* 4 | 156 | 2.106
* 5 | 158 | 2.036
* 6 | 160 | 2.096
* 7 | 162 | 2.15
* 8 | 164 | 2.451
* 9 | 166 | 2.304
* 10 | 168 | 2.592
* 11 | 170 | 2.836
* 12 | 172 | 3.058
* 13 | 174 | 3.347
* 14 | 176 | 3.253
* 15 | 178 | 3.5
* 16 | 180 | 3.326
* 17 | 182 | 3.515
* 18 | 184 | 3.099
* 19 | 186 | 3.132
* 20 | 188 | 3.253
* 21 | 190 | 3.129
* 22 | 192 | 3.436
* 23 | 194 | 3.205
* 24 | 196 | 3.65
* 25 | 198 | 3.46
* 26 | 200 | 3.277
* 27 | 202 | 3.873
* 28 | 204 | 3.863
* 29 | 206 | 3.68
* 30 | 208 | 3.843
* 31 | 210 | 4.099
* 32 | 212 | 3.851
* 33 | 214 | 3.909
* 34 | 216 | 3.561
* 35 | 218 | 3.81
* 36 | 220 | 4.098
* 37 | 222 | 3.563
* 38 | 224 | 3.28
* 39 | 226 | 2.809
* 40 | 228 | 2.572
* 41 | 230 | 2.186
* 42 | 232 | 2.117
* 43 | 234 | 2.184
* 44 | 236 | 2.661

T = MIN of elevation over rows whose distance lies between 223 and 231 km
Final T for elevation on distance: 2.186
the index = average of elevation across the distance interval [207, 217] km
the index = 3.85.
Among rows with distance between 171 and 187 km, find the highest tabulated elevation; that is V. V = 3.515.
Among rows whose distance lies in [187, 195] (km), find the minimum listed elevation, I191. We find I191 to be 3.129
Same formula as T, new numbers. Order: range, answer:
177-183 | 3.326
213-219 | 3.561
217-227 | 2.809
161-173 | 2.15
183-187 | 3.099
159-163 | 2.096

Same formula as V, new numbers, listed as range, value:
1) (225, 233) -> 2.809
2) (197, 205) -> 3.873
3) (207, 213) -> 4.099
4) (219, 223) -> 4.098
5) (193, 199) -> 3.65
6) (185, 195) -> 3.436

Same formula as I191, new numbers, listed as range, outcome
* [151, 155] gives 2.301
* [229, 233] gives 2.117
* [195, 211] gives 3.277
